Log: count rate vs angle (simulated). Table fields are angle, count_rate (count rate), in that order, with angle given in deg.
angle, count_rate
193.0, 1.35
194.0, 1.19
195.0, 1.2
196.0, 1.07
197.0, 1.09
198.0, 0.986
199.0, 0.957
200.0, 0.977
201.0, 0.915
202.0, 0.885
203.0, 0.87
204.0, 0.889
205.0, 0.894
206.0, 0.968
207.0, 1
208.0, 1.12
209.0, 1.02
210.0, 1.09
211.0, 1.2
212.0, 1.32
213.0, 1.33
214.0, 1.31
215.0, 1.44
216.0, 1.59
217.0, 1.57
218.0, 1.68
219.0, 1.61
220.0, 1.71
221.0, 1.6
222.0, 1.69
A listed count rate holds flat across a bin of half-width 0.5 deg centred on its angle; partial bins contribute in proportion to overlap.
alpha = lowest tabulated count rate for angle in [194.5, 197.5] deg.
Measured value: 1.07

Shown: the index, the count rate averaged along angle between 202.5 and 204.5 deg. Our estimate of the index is 0.879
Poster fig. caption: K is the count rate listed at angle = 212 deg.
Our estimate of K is 1.32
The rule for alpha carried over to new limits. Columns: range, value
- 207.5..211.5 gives 1.02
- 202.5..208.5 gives 0.87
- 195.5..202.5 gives 0.885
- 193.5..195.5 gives 1.19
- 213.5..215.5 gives 1.31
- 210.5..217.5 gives 1.2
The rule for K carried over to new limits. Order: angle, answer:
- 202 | 0.885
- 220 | 1.71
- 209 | 1.02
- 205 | 0.894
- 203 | 0.87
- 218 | 1.68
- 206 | 0.968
